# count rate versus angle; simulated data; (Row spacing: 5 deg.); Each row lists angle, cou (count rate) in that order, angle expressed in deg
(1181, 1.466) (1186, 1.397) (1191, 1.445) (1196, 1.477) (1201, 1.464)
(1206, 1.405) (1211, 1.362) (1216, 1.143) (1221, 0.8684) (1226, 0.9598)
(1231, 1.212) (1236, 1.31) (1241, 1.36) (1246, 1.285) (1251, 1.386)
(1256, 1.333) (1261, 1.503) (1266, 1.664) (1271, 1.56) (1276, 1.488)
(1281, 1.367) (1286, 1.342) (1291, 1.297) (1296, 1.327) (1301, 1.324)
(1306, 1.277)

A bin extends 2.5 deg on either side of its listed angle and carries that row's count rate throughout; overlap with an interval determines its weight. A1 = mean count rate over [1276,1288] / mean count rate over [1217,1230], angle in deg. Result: 1.42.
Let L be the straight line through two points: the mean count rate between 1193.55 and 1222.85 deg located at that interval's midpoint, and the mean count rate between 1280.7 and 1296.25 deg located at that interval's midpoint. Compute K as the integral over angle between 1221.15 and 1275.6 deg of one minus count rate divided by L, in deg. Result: -1.2 deg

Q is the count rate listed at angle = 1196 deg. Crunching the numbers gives 1.477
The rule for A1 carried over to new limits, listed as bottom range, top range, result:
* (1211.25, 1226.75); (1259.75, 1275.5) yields 1.50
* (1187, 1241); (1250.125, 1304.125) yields 1.11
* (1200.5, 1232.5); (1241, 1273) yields 1.22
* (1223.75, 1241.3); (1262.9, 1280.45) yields 1.29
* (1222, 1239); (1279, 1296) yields 1.17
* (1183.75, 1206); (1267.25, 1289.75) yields 1.00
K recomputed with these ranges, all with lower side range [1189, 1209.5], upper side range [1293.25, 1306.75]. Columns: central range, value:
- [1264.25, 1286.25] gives -2.40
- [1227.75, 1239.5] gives 1.25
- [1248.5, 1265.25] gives -0.80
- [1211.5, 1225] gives 3.48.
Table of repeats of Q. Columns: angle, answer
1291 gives 1.297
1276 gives 1.488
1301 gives 1.324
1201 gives 1.464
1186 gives 1.397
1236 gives 1.31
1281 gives 1.367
